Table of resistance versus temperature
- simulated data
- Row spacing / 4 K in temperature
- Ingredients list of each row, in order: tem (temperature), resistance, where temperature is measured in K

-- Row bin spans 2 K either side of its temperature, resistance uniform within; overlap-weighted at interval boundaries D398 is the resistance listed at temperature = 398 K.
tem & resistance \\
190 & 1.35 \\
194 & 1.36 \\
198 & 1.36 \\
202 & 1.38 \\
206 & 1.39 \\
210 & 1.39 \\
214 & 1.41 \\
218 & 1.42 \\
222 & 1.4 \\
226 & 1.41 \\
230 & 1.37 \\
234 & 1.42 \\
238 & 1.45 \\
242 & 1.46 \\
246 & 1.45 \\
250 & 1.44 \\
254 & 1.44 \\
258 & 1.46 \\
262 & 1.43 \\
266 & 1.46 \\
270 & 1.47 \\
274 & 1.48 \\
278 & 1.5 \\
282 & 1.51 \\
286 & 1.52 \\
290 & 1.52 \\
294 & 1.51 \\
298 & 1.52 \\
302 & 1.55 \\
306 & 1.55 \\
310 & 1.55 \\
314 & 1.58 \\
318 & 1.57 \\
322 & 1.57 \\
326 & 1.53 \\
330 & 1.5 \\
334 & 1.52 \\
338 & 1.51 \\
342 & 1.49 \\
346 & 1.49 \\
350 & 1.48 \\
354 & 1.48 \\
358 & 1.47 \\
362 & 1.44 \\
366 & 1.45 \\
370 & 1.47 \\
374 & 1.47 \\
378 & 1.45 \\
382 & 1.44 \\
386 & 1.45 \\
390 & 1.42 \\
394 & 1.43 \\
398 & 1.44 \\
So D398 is 1.44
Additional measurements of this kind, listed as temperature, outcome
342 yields 1.49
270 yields 1.47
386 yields 1.45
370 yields 1.47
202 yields 1.38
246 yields 1.45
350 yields 1.48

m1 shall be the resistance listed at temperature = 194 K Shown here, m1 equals 1.36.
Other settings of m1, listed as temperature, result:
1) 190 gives 1.35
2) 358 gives 1.47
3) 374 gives 1.47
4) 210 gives 1.39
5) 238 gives 1.45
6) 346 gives 1.49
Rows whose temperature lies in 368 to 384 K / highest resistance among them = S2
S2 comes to 1.47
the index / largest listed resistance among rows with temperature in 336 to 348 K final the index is 1.51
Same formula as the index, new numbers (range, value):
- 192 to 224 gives 1.42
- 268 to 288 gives 1.52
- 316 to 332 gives 1.57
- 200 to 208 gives 1.39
